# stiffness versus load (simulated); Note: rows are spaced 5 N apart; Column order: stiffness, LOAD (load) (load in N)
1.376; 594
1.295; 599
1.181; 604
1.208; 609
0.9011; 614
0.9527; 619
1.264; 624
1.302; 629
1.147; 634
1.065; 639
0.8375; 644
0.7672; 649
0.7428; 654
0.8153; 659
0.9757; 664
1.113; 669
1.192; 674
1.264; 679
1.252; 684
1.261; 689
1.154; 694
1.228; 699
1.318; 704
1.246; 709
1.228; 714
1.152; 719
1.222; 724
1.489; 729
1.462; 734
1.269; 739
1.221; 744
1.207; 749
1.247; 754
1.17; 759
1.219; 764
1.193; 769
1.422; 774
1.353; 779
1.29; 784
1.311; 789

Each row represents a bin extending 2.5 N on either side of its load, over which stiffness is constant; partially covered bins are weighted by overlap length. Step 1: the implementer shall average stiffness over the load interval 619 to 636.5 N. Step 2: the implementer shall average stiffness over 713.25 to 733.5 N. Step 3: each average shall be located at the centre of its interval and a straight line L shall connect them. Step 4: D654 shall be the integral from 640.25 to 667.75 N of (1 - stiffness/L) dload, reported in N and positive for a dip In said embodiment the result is 8.4 N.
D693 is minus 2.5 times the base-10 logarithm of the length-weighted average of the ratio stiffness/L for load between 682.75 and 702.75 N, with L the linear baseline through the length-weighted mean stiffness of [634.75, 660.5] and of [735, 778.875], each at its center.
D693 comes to -0.19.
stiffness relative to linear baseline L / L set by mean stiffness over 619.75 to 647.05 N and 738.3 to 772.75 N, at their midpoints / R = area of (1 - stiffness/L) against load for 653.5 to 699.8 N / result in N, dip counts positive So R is 1.5 N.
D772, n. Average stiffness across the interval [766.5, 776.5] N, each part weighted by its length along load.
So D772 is 1.31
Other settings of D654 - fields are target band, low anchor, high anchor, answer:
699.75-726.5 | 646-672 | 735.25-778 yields -3.5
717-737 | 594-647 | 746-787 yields -1.8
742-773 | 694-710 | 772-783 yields 2.8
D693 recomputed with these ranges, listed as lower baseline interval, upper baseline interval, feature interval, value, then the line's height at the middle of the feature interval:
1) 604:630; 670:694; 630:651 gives 0.176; 1.16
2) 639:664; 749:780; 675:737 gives -0.220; 1.04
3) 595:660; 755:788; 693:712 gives -0.068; 1.17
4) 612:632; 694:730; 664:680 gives 0.038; 1.19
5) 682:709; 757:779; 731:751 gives -0.035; 1.26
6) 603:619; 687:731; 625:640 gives -0.080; 1.11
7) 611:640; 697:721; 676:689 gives -0.053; 1.2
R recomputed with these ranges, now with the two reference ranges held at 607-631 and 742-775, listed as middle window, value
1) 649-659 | 3.32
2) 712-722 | 0.07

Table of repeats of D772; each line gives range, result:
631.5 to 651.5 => 0.954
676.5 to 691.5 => 1.26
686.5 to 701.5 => 1.21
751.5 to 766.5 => 1.21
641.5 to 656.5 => 0.783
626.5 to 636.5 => 1.22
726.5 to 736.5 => 1.48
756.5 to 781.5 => 1.27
